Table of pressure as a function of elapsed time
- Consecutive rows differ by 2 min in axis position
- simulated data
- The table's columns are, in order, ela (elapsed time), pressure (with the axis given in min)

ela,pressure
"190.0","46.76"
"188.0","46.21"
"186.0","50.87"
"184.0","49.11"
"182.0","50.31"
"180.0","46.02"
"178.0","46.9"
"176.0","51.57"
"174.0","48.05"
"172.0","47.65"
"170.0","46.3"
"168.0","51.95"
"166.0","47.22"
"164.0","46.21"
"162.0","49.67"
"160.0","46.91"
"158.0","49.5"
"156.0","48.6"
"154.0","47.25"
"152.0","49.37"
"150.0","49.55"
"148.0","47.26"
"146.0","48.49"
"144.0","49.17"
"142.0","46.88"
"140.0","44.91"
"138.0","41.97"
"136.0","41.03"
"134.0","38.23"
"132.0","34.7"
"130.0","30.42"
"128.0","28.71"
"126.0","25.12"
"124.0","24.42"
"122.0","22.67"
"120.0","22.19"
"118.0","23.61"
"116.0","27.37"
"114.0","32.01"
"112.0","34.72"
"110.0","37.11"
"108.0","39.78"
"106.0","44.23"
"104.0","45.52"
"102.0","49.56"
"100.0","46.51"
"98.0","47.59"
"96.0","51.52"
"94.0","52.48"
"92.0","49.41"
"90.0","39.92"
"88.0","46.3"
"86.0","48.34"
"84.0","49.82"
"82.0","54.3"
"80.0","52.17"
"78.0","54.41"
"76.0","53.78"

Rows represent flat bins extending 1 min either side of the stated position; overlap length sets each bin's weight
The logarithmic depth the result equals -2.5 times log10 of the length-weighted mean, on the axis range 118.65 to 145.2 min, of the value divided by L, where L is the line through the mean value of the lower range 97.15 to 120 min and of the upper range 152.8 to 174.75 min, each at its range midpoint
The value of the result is 0.23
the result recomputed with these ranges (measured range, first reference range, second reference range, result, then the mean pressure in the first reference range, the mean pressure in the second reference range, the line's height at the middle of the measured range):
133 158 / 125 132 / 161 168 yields -0.21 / 29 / 48.3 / 38.1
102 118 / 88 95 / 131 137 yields 0.17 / 47.1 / 38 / 43.2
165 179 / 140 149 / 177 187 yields 0.00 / 47.6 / 48.6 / 48.4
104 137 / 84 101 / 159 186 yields 0.44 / 47.9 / 48.4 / 48.1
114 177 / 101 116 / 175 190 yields 0.09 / 39.5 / 48.6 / 44.1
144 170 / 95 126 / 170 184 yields -0.09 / 36.2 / 48.3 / 44.7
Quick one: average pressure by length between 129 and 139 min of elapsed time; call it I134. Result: 37.3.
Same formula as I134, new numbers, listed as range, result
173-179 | 48.8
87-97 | 47.9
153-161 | 48.1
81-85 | 52.1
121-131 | 26.3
